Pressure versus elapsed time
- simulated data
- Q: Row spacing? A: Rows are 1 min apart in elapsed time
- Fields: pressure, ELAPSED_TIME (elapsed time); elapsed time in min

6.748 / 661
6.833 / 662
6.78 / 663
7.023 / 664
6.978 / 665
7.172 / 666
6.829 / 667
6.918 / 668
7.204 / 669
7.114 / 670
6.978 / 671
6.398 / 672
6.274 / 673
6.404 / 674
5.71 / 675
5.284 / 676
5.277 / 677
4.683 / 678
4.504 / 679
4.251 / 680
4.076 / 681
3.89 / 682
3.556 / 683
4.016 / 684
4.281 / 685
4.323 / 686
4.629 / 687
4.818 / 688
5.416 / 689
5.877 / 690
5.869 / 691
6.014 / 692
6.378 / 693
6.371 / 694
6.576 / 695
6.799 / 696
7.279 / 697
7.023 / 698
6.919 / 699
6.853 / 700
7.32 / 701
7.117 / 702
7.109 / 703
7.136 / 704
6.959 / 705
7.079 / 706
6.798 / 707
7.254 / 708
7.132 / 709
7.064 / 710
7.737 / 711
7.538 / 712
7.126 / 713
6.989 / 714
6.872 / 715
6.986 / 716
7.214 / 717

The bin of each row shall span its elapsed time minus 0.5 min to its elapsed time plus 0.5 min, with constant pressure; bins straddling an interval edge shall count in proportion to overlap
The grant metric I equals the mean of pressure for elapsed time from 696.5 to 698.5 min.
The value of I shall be 7.15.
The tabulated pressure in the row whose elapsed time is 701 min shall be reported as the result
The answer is 7.32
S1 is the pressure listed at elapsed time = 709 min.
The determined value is 7.132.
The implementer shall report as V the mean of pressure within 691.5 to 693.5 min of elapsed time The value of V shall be 6.2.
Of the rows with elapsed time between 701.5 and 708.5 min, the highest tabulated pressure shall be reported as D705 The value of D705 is 7.254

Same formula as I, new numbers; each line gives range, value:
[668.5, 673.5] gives 6.79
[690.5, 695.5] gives 6.24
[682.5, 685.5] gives 3.95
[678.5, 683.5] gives 4.06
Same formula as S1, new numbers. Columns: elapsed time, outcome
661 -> 6.748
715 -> 6.872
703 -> 7.109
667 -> 6.829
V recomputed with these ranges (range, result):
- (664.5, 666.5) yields 7.07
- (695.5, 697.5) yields 7.04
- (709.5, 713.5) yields 7.37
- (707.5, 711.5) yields 7.3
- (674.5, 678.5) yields 5.24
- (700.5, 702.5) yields 7.22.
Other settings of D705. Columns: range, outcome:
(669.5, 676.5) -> 7.114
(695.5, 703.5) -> 7.32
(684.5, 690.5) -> 5.877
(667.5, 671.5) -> 7.204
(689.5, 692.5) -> 6.014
